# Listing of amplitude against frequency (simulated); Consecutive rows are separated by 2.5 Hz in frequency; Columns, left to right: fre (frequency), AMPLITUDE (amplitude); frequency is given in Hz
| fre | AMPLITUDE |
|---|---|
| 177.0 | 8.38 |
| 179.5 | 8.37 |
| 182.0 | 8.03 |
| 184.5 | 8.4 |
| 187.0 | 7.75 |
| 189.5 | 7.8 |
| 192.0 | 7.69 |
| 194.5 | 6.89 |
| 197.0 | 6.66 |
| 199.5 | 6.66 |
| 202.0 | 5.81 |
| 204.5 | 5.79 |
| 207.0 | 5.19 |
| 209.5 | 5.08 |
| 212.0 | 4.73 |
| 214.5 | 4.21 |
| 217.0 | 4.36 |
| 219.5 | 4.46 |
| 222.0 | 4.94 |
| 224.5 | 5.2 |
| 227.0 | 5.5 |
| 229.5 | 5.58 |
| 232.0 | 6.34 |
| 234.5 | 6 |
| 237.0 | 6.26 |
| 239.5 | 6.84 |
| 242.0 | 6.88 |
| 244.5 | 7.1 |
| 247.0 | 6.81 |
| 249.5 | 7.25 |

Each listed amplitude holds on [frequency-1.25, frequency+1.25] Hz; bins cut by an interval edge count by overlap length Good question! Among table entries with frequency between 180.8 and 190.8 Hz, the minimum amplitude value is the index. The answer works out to 7.75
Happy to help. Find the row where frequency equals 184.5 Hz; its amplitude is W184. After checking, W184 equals 8.4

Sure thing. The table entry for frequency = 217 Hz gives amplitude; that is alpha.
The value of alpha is 4.36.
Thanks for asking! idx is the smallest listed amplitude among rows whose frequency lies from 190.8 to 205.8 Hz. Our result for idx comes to 5.79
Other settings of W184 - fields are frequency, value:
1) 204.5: 5.79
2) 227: 5.5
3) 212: 4.73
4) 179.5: 8.37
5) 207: 5.19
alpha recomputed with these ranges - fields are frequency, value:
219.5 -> 4.46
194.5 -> 6.89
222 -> 4.94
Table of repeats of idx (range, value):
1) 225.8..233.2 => 5.5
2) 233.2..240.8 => 6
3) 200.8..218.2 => 4.21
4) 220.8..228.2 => 4.94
